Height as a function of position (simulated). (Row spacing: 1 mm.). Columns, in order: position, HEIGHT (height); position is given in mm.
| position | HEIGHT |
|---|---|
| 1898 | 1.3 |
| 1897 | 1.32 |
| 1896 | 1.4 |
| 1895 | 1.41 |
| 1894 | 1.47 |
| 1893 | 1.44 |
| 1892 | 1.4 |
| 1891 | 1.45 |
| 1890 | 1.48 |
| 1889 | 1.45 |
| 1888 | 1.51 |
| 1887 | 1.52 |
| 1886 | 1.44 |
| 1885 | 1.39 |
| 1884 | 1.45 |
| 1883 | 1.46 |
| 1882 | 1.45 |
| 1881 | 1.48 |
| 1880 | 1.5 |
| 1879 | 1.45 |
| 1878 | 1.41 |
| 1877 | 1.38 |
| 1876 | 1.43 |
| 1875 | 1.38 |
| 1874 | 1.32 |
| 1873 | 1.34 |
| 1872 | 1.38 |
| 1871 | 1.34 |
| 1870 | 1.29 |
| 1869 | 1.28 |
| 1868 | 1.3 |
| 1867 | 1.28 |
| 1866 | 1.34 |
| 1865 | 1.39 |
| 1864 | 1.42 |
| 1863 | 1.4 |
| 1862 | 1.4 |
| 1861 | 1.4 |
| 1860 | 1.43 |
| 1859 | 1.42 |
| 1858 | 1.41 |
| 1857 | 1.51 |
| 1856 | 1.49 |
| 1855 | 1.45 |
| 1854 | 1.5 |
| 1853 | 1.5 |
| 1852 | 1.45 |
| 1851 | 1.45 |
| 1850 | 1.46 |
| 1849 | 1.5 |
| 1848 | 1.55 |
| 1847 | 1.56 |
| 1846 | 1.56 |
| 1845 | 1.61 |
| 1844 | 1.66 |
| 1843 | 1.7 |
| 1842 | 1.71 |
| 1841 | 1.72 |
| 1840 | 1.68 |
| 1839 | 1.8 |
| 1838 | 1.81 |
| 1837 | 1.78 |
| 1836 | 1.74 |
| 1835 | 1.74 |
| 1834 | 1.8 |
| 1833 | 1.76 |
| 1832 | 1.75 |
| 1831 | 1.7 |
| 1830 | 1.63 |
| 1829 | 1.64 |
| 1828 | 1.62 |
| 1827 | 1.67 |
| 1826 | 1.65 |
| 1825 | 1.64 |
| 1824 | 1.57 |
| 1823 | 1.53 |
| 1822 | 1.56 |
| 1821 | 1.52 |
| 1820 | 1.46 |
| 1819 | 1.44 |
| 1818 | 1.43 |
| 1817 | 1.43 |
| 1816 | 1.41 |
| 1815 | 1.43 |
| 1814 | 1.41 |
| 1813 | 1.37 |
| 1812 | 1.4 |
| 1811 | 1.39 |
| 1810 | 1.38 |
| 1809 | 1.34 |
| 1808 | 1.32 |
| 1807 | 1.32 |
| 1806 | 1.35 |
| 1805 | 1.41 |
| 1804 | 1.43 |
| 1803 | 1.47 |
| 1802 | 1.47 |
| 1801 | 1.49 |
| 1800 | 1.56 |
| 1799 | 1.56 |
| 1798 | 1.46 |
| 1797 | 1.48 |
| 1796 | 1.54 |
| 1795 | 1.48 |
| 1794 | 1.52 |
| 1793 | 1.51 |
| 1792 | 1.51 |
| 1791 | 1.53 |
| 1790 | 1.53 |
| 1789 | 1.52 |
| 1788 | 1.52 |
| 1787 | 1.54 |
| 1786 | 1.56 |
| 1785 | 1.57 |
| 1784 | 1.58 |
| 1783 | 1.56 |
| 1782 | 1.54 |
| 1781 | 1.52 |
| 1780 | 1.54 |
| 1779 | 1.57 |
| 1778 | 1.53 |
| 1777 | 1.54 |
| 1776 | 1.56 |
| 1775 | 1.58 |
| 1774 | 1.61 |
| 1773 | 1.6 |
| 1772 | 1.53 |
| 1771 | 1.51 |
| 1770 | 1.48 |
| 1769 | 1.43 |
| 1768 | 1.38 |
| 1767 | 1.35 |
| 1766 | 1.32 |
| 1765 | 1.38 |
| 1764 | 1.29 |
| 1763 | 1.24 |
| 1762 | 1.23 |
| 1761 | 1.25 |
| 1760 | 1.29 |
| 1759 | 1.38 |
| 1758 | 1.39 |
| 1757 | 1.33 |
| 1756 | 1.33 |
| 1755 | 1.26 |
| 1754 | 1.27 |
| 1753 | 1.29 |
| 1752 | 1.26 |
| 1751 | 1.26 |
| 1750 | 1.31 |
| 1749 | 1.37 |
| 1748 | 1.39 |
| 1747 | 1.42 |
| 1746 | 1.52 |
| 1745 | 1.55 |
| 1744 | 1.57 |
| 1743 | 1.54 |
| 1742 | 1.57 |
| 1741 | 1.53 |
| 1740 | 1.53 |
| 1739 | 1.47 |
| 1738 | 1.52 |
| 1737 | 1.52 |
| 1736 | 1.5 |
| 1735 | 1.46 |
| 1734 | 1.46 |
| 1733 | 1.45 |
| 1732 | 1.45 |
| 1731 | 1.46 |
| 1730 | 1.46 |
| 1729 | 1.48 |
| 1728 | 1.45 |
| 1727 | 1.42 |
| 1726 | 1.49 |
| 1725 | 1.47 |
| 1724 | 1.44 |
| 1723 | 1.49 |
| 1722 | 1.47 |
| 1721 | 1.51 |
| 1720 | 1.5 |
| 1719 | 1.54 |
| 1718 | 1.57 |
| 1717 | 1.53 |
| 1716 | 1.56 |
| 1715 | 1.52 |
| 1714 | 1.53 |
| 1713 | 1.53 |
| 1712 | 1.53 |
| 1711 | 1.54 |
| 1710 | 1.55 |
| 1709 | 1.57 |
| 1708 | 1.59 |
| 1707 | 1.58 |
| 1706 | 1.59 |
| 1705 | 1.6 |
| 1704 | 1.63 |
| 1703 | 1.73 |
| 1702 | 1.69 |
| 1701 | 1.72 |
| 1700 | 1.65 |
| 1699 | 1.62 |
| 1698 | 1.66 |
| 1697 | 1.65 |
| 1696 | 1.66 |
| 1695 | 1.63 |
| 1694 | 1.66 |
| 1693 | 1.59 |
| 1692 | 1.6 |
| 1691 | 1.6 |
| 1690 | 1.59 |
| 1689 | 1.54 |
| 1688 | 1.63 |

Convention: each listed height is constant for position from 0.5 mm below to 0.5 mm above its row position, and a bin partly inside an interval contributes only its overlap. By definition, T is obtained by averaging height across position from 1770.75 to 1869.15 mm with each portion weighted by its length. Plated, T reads 1.52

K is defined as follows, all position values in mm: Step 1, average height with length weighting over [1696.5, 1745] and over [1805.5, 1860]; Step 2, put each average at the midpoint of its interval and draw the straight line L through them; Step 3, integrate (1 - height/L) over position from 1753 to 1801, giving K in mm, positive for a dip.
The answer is 2.6 mm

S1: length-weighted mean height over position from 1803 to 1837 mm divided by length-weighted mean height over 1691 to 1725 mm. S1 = 0.96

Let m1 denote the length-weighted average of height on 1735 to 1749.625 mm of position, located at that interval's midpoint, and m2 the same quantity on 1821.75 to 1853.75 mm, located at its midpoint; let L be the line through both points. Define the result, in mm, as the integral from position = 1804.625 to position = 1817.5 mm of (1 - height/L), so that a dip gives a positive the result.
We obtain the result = 1.76 mm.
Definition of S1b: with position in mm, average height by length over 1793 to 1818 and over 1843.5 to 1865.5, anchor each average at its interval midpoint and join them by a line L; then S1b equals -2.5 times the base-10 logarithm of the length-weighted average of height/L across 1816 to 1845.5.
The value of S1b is -0.13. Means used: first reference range 1.44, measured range 1.64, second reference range 1.48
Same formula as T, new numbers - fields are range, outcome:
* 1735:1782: 1.43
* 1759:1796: 1.48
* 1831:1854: 1.65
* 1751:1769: 1.31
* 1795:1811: 1.44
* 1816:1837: 1.61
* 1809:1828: 1.48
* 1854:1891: 1.41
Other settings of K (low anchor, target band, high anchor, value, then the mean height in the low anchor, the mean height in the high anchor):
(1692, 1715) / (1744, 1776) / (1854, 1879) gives 3.1 mm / 1.61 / 1.39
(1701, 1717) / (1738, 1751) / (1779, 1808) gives 0.6 mm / 1.59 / 1.5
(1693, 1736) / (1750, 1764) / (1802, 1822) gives 1.9 mm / 1.55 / 1.41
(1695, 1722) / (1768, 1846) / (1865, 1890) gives -3.7 mm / 1.59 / 1.4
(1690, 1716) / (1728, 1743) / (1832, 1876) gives 0.9 mm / 1.61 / 1.51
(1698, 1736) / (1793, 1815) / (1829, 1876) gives 1.3 mm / 1.54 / 1.52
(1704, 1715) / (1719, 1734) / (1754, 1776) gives 0.4 mm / 1.56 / 1.39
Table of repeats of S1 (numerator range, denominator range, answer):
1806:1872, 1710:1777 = 1.05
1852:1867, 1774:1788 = 0.92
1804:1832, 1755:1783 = 1.04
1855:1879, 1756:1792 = 0.94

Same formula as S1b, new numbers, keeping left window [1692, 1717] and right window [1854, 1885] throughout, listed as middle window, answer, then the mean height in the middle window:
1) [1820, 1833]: -0.12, 1.62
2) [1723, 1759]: 0.09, 1.43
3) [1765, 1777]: 0.03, 1.48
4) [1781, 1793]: -0.03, 1.54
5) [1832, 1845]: -0.20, 1.74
